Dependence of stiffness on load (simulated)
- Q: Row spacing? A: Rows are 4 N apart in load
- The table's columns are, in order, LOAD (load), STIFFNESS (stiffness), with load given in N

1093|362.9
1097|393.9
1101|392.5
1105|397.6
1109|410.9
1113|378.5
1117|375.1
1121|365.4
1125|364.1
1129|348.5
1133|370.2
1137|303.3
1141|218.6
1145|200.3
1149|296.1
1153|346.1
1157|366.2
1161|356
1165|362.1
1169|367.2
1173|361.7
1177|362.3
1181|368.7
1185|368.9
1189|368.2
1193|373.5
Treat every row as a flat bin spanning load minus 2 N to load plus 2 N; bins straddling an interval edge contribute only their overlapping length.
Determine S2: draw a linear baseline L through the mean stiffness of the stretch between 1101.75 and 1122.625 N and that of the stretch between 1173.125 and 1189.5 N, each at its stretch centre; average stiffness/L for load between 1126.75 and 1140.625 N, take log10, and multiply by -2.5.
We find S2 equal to 0.164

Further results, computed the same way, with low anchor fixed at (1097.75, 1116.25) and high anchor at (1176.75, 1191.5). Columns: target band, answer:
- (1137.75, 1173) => 0.190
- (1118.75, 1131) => 0.081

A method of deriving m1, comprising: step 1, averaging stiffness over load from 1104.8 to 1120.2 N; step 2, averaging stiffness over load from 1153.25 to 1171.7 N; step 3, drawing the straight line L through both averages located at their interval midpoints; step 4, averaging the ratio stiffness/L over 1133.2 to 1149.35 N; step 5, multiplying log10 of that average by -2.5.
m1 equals 0.378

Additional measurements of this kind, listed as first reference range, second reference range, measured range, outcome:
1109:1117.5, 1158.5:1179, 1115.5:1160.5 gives 0.16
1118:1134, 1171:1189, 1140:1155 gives 0.33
